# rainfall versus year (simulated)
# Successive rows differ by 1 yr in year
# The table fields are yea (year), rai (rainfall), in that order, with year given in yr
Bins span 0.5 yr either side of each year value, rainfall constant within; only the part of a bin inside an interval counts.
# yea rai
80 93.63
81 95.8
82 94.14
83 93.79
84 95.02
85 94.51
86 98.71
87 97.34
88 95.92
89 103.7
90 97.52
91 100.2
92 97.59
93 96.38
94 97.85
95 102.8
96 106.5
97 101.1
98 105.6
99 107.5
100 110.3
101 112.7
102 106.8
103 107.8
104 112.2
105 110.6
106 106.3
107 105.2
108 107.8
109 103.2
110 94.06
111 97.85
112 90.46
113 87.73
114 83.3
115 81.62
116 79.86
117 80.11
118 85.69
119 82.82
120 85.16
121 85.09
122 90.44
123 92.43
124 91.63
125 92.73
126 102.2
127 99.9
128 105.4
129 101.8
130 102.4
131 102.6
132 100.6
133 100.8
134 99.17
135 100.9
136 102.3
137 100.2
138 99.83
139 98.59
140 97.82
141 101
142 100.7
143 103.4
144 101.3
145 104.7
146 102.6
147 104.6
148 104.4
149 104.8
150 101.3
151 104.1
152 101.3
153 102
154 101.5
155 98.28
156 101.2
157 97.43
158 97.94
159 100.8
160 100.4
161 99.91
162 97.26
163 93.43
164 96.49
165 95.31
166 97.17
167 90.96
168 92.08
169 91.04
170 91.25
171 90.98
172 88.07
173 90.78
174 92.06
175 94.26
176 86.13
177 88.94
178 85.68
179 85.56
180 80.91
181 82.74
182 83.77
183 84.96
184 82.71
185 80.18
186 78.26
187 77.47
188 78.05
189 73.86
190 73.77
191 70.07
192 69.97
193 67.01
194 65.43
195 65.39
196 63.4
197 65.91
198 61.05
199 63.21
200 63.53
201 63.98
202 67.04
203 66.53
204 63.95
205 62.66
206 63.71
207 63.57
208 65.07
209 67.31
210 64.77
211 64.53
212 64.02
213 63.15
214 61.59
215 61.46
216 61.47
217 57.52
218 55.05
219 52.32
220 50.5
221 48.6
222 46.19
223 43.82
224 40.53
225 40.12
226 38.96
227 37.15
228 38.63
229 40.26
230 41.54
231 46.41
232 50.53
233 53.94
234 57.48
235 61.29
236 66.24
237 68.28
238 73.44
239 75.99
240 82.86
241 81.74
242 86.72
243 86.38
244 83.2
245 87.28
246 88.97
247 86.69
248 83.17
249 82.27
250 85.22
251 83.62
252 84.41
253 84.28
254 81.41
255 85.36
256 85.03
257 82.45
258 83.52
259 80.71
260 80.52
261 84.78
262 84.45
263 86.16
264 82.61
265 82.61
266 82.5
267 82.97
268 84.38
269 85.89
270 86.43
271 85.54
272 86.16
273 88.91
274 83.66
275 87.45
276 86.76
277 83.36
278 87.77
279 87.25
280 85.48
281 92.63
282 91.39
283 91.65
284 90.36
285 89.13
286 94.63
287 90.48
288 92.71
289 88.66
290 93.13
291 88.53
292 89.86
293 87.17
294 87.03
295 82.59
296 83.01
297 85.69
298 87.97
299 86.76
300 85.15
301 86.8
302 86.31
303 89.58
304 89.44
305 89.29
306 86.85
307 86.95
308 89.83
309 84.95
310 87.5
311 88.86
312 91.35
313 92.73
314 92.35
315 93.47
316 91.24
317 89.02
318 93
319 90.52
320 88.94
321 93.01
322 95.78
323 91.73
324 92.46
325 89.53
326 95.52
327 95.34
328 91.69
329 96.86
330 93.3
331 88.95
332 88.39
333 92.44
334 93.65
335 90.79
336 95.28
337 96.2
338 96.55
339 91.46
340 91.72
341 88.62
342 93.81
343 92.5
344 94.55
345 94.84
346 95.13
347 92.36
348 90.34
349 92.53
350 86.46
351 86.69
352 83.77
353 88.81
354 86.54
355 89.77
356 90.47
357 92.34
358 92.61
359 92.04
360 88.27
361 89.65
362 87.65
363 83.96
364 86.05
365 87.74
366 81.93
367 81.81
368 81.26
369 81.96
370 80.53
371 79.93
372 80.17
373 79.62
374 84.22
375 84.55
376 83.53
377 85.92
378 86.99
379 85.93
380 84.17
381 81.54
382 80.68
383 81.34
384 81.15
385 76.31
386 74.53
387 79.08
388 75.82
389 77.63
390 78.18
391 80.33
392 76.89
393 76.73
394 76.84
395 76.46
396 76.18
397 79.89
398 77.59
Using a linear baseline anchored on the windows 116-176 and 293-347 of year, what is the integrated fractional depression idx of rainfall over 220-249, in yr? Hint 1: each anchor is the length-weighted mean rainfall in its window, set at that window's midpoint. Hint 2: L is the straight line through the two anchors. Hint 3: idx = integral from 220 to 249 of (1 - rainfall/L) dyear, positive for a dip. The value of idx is 9.8 yr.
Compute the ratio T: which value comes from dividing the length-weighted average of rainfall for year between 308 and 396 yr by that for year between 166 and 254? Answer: 1.2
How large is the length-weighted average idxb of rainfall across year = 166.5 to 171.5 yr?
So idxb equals 91.3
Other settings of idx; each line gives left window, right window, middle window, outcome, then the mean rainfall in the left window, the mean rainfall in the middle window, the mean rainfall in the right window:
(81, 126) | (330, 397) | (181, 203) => 5.1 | 97.1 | 71.5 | 85.8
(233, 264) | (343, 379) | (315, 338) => -2.0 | 80.4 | 92.5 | 87.1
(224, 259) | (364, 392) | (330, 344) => -2.6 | 70.2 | 92.4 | 81.4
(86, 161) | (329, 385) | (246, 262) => 1.6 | 99.2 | 83.8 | 87.9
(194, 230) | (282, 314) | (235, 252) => -3.0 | 57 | 80.9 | 88.7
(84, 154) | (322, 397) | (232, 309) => 5.9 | 99.1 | 84.1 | 86.7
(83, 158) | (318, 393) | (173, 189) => 2.0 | 99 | 84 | 87.4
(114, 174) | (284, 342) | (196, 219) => 7.6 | 96.6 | 63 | 90.4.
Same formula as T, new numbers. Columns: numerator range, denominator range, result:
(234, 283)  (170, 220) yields 1.16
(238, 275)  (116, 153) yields 0.86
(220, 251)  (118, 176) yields 0.65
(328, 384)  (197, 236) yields 1.58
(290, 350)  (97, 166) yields 0.92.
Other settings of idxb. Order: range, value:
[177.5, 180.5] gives 84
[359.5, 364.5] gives 87.1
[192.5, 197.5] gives 65.4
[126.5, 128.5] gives 103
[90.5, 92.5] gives 98.9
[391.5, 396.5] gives 76.6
